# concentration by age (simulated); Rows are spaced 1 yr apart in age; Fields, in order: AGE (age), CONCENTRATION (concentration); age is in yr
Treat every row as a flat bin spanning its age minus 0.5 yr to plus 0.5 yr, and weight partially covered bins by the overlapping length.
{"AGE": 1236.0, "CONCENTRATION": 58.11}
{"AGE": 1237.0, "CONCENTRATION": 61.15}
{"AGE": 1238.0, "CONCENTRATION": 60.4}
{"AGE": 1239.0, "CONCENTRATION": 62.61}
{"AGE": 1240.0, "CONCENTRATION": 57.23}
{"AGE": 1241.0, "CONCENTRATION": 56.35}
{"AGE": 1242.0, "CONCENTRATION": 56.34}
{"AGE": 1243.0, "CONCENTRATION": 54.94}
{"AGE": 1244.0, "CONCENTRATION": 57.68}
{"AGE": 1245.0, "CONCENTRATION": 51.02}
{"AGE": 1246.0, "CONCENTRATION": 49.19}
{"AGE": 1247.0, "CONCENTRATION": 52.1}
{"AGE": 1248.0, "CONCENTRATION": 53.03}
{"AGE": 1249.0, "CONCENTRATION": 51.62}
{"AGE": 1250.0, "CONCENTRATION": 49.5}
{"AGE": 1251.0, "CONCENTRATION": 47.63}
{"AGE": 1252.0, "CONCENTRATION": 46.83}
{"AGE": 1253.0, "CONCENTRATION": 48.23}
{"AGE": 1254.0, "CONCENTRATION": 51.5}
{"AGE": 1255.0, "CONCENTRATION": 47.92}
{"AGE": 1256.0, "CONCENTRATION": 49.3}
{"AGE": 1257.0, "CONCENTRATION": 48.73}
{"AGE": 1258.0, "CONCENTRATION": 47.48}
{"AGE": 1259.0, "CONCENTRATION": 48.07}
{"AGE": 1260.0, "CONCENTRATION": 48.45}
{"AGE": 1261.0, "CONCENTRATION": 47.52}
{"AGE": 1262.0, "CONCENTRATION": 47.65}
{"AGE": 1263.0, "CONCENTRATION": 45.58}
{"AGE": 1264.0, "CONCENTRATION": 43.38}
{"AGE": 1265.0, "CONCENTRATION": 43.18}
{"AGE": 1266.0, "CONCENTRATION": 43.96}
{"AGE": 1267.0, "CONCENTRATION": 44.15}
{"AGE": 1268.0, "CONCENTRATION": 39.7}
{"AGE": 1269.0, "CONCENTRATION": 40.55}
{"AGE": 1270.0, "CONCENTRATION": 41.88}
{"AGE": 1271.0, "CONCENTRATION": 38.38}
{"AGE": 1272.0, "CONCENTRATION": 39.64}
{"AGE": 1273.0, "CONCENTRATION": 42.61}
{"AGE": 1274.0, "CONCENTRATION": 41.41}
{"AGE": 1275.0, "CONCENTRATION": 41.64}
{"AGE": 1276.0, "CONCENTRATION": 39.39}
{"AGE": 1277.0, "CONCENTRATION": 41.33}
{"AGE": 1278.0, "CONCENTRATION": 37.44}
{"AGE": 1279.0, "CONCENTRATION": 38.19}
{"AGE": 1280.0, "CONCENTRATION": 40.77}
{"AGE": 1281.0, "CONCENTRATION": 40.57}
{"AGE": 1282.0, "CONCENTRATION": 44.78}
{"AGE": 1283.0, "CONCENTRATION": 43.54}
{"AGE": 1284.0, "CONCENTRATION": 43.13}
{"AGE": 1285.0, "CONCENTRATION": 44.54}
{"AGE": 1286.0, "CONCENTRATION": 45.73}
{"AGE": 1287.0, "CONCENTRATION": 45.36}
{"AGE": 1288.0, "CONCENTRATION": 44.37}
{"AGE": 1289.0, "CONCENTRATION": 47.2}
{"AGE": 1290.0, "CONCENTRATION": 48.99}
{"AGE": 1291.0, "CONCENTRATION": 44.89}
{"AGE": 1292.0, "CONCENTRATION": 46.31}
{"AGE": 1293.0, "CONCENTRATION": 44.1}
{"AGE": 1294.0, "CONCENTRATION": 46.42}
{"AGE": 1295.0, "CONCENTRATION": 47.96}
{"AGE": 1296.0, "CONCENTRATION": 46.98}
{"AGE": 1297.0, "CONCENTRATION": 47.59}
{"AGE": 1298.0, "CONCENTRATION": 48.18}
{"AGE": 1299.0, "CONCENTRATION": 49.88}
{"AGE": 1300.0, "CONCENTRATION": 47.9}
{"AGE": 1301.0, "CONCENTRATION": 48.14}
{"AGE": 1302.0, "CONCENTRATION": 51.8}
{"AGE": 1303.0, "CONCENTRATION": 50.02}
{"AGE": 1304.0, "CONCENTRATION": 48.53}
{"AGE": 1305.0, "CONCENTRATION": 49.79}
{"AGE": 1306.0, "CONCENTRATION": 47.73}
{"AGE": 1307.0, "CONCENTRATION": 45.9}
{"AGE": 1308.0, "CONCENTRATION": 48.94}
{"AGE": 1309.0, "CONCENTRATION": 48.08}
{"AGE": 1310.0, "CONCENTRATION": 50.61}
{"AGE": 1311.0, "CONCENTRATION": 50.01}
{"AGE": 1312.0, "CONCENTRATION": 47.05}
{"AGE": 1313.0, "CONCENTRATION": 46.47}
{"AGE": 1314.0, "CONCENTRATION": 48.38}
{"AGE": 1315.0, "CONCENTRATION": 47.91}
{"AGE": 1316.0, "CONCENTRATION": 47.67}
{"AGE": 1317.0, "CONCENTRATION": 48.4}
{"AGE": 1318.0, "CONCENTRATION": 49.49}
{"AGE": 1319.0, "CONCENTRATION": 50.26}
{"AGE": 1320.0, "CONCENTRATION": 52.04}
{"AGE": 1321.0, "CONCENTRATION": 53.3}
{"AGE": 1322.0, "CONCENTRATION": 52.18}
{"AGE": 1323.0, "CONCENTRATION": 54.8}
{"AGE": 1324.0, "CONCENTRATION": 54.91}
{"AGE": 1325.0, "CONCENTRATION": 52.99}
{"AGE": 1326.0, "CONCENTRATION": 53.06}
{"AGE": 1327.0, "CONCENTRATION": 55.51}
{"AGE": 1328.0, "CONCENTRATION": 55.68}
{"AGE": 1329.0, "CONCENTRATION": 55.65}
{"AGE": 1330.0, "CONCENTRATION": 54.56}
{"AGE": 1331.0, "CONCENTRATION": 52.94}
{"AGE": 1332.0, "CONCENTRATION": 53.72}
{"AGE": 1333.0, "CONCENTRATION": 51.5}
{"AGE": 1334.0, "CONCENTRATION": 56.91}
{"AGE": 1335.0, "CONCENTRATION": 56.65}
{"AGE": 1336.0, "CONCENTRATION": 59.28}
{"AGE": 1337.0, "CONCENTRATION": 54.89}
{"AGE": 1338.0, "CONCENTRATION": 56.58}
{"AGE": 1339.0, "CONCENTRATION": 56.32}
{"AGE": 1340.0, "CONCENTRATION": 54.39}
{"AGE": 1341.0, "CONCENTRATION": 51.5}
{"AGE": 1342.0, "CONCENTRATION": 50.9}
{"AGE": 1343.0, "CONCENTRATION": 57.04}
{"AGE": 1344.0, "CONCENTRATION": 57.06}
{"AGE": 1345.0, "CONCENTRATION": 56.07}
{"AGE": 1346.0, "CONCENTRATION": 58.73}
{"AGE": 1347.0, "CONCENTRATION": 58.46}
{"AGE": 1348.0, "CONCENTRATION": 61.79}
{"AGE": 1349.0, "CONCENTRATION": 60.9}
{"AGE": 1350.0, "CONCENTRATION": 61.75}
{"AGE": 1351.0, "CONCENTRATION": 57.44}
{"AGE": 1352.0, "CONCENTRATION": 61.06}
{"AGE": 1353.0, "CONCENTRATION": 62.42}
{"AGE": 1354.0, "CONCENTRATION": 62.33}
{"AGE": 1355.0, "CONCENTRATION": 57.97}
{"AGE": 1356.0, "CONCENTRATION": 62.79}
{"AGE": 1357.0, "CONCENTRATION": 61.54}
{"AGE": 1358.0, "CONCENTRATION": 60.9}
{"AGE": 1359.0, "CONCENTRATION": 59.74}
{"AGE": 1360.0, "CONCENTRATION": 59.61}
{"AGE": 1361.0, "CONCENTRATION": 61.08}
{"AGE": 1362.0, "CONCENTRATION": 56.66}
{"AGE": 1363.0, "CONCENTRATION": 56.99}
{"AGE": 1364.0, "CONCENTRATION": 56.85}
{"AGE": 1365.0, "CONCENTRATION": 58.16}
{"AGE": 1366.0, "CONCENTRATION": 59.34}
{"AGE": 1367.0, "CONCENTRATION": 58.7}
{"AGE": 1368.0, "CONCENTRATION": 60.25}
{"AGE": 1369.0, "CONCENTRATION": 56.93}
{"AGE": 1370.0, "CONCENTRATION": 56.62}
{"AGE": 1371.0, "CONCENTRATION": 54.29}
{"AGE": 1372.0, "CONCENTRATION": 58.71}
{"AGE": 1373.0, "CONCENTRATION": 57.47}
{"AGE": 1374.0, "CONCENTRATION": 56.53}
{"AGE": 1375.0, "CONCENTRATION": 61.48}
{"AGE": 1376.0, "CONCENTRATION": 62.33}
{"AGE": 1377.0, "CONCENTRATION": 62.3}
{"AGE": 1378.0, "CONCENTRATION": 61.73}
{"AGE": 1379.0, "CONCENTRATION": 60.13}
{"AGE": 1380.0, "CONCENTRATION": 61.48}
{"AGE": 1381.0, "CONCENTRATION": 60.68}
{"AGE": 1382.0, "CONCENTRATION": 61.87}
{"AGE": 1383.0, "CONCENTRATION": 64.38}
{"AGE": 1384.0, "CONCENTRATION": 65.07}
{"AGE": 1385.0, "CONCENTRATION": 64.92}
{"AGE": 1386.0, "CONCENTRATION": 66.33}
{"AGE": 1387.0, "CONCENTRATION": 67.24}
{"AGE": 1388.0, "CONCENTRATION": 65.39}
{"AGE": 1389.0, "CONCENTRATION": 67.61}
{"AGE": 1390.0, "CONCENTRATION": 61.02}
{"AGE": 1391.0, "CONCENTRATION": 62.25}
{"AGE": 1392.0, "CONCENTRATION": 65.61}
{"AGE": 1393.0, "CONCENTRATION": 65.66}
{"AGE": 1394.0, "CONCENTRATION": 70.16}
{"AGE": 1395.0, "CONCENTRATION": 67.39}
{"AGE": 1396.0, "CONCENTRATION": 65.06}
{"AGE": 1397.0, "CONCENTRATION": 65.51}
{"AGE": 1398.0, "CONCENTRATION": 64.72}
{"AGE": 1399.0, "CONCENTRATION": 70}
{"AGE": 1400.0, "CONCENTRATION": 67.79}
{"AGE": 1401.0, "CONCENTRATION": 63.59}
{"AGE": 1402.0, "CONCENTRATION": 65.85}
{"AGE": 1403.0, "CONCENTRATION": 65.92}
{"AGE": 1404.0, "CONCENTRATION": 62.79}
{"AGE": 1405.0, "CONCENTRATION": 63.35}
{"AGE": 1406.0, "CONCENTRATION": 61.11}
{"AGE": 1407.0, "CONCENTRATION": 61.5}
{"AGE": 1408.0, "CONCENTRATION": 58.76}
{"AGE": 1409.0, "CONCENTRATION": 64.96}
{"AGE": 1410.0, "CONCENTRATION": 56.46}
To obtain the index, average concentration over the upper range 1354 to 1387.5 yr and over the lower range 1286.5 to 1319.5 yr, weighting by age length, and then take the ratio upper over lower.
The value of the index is 1.26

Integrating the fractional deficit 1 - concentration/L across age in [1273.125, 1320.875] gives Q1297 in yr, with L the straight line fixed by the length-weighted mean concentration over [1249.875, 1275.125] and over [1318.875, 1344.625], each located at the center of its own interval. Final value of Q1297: 3.4 yr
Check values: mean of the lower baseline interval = 45.2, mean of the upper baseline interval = 54.5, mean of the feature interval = 46.3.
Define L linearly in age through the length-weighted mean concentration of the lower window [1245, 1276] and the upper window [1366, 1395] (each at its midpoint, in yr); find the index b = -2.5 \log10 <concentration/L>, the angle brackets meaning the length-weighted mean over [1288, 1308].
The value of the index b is 0.07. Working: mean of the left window 46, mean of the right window 62.1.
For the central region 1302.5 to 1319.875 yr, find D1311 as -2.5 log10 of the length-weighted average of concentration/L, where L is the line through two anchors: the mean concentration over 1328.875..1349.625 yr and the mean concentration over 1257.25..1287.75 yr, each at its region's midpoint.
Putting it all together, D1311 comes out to 0.04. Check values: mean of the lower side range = 43.1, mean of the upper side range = 56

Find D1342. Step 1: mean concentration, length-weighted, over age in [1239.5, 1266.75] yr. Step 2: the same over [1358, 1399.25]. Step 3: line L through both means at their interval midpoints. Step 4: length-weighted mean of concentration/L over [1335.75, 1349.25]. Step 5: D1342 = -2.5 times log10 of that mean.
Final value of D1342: 0.034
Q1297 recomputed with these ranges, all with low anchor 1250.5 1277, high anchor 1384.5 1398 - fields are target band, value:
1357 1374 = 0.9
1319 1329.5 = 0.2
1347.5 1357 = -0.3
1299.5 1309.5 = 0.5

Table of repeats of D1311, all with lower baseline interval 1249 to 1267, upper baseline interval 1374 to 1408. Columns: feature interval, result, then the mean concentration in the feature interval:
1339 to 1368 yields 0.01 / 58.6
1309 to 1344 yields 0.07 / 52.7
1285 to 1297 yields 0.12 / 46.2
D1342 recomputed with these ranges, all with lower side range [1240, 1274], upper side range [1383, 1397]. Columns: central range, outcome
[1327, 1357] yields 0.04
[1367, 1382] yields 0.07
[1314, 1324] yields 0.11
